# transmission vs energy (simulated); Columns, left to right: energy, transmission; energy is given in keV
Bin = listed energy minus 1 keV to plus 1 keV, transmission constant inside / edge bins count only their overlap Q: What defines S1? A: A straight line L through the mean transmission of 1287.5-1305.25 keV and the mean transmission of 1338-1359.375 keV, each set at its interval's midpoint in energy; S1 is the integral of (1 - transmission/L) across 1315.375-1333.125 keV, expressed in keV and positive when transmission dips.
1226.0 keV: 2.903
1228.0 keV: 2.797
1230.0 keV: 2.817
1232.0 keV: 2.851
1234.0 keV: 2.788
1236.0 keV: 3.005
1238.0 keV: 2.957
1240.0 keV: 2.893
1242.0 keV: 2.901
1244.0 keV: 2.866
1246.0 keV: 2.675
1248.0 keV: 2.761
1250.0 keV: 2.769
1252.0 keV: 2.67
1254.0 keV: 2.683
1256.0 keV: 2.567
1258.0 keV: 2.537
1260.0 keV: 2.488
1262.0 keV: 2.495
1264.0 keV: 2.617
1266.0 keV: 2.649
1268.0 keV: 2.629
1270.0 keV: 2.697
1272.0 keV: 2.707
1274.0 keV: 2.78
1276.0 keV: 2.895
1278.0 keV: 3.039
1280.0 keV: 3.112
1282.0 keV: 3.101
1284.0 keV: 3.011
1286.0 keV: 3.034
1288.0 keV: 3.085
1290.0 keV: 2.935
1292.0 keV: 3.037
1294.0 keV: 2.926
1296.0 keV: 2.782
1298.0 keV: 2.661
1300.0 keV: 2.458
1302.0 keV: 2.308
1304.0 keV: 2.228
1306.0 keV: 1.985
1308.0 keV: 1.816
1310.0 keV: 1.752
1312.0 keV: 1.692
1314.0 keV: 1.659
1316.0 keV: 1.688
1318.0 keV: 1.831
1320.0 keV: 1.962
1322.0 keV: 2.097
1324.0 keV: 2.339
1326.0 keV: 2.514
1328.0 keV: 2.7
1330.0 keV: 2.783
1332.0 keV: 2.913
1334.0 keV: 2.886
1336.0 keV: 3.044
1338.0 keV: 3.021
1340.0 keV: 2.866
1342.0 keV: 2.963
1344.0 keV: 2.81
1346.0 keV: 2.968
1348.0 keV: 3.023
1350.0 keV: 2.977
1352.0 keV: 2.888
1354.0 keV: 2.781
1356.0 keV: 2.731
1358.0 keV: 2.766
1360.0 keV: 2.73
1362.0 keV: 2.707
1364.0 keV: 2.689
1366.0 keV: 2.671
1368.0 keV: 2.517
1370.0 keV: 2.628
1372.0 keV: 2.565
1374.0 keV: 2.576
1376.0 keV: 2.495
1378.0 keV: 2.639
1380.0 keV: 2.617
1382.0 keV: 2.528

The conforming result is 3.0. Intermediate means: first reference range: 2.69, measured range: 2.33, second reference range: 2.88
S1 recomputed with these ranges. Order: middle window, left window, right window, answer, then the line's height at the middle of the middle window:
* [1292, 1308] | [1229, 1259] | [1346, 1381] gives 1.6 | 2.75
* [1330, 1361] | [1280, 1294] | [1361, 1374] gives -1.7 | 2.74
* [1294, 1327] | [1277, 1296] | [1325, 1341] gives 8.9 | 2.93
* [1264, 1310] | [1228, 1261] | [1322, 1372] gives 1.1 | 2.77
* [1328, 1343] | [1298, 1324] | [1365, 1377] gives -4.5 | 2.23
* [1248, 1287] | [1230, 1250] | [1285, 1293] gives 2.5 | 2.95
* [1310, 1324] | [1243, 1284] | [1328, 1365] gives 4.8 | 2.82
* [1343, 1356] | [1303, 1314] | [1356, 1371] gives -2.2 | 2.47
